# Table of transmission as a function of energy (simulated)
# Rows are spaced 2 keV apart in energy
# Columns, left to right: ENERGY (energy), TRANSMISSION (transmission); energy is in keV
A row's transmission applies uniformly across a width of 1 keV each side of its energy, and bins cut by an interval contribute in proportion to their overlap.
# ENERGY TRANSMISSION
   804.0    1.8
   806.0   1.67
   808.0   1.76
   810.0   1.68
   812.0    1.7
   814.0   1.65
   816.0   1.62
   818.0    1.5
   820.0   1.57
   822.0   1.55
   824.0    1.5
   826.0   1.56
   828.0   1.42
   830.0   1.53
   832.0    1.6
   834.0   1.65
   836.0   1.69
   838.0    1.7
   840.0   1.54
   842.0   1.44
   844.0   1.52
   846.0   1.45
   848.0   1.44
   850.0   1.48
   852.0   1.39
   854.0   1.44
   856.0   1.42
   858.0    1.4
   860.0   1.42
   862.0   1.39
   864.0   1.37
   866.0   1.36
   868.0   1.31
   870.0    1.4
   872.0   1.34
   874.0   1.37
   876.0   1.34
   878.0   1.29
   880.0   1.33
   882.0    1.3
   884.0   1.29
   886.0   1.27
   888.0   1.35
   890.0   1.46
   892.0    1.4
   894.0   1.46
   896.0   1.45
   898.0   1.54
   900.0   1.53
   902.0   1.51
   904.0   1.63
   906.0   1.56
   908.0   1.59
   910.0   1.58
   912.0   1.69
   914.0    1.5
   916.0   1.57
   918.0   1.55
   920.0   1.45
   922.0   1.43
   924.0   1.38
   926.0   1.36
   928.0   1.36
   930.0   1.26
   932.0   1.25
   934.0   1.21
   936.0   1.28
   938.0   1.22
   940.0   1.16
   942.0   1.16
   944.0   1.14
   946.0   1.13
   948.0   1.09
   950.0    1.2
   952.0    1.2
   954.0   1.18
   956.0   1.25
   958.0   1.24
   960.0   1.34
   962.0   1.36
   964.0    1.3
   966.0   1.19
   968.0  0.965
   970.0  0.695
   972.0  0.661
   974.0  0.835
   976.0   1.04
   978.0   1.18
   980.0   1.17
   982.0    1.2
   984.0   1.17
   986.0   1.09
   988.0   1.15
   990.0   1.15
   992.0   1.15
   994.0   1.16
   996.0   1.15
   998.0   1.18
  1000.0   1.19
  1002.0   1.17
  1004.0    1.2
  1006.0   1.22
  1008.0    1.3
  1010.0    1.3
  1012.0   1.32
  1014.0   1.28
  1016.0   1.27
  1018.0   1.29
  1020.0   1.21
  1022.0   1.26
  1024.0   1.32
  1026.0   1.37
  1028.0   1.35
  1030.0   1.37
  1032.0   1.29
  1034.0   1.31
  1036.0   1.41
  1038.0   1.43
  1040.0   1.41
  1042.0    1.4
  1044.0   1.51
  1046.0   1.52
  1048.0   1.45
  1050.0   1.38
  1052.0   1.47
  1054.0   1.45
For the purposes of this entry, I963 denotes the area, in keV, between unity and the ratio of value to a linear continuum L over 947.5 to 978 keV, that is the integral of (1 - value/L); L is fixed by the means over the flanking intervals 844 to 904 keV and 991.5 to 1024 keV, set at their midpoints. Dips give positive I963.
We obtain 4.37 keV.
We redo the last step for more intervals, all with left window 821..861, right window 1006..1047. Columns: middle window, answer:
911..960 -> 4.17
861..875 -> 1.14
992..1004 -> 1.73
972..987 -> 3.42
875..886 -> 1.24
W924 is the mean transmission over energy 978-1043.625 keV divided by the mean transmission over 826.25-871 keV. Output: 0.9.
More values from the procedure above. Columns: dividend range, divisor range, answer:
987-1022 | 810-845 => 0.77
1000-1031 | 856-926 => 0.89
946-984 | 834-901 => 0.79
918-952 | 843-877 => 0.90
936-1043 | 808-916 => 0.81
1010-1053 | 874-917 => 0.93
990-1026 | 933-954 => 1.05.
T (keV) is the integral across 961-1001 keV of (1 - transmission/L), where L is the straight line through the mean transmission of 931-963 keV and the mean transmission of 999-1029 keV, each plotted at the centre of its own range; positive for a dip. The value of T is 4.6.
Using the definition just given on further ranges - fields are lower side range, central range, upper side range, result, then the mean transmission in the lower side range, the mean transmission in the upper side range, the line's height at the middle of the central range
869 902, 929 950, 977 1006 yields 1.39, 1.39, 1.17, 1.27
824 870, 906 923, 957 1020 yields -2.82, 1.48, 1.16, 1.33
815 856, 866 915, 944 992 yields -2.93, 1.53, 1.12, 1.36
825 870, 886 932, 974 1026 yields -3.62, 1.48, 1.2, 1.37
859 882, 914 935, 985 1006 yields -1.91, 1.35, 1.16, 1.27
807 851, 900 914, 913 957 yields -2.26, 1.57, 1.29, 1.36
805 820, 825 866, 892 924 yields 3.01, 1.65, 1.53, 1.61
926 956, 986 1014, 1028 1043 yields 2.35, 1.21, 1.37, 1.31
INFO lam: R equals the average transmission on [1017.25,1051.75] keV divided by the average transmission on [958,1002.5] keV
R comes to 1.23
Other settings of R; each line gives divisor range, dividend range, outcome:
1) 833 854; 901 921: 1.02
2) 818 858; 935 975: 0.74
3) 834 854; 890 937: 0.96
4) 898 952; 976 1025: 0.88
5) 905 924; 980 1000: 0.75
